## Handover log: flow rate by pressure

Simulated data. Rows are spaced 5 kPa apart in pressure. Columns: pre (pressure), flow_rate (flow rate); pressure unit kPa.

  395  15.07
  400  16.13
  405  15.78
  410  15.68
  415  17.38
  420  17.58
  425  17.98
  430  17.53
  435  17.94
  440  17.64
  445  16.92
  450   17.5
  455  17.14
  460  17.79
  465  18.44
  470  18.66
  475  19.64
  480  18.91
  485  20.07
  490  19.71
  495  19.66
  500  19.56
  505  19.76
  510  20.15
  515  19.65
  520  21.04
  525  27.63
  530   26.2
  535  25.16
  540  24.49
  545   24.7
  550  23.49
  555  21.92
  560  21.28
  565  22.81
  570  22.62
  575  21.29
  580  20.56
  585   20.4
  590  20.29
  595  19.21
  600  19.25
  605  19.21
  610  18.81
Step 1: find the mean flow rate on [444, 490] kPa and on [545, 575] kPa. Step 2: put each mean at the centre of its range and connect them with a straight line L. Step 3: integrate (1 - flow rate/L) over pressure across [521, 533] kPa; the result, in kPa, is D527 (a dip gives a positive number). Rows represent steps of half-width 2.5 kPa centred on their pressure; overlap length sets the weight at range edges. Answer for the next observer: -2.9 kPa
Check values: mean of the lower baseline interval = 18.5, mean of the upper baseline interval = 22.5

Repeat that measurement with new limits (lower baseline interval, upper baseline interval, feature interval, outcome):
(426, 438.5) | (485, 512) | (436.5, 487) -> 1.1 kPa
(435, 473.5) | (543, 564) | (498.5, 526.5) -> -0.5 kPa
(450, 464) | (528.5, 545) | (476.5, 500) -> 1.1 kPa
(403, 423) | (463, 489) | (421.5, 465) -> 0.6 kPa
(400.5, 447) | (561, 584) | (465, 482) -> -0.3 kPa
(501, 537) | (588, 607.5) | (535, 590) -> -3.9 kPa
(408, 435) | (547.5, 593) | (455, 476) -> 0.2 kPa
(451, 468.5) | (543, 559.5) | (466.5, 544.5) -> -3.4 kPa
